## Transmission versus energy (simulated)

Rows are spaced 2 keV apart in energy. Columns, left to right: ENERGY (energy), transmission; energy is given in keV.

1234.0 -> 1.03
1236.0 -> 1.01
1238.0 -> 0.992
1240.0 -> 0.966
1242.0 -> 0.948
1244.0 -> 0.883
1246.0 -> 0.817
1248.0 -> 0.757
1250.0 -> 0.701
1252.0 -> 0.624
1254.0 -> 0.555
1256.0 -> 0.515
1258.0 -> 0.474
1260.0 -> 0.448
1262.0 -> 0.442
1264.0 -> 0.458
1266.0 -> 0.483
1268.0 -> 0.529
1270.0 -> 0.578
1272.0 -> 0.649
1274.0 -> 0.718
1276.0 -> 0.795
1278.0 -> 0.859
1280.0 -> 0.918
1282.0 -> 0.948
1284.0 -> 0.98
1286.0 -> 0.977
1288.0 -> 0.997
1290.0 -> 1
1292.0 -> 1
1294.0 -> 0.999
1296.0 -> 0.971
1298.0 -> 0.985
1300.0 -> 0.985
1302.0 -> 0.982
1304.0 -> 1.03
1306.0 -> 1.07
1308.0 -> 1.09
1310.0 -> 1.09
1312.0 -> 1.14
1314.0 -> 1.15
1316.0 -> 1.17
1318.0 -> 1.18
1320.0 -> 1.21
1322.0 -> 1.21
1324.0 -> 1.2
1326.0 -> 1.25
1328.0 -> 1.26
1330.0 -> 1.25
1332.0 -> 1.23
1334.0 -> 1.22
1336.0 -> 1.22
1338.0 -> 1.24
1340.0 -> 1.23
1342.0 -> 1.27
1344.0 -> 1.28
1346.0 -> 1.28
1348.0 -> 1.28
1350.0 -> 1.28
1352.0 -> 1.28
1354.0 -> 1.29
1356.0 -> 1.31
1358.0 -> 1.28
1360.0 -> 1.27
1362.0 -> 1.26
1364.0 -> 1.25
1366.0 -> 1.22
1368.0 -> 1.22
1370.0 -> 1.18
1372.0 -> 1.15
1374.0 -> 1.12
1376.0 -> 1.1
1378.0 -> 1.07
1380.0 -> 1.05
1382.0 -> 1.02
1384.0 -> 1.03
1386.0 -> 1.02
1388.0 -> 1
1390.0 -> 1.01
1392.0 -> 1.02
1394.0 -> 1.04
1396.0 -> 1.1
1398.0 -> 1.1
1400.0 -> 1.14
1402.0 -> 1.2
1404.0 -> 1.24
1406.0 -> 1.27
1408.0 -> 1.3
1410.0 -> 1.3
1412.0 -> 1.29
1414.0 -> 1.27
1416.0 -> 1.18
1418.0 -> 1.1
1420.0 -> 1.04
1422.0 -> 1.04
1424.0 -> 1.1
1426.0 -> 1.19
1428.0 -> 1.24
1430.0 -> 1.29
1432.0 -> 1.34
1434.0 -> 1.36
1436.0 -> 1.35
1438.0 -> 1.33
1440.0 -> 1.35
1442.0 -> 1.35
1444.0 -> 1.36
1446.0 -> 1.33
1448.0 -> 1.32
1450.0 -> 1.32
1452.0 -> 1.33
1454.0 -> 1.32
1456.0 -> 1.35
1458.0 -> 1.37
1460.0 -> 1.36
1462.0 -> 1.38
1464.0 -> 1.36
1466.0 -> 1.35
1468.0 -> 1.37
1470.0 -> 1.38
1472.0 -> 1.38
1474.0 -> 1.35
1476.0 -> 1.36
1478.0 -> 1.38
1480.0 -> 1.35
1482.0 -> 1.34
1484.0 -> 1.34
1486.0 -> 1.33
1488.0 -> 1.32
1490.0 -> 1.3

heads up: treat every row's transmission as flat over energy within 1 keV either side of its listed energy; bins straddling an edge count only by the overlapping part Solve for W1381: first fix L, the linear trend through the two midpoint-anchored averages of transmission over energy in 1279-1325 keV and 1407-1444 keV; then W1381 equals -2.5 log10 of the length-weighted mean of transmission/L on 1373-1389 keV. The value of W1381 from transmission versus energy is 0.12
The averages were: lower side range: 1.06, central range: 1.05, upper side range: 1.25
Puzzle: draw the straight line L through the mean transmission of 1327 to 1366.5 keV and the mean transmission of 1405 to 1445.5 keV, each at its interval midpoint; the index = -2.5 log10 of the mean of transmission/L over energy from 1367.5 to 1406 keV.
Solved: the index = 0.15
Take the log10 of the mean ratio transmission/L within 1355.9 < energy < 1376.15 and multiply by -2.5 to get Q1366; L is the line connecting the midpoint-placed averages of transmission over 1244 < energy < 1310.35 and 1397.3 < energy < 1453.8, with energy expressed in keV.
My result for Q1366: -0.14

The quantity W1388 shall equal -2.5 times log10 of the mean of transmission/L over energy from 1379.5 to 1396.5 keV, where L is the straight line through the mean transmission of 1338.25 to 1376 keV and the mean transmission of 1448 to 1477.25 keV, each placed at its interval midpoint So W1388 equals 0.233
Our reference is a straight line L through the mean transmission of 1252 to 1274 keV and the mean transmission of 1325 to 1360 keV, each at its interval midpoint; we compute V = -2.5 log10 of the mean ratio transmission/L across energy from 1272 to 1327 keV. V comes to -0.195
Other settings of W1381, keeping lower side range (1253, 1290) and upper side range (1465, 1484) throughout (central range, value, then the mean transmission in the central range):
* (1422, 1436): -0.03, 1.24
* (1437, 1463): -0.05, 1.34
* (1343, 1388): -0.19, 1.19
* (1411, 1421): -0.01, 1.18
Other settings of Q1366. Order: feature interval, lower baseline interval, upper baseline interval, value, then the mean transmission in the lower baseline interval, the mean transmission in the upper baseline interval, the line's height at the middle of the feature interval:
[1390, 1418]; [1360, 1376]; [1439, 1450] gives 0.08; 1.2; 1.34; 1.26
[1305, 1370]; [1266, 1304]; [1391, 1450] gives -0.21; 0.875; 1.23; 1.01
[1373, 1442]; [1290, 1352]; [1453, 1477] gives 0.10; 1.16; 1.36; 1.28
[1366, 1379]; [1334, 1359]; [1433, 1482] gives 0.13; 1.27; 1.35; 1.29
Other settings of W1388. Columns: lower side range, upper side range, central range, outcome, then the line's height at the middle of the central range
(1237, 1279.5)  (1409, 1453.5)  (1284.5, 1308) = -0.24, 0.807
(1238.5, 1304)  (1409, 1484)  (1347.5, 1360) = -0.24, 1.03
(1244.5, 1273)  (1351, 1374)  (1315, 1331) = -0.22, 0.989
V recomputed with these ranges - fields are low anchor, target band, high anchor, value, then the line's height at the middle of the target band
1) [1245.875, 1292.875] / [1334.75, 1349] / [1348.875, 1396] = -0.23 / 1.02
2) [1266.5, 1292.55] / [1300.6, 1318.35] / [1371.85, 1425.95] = -0.21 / 0.905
